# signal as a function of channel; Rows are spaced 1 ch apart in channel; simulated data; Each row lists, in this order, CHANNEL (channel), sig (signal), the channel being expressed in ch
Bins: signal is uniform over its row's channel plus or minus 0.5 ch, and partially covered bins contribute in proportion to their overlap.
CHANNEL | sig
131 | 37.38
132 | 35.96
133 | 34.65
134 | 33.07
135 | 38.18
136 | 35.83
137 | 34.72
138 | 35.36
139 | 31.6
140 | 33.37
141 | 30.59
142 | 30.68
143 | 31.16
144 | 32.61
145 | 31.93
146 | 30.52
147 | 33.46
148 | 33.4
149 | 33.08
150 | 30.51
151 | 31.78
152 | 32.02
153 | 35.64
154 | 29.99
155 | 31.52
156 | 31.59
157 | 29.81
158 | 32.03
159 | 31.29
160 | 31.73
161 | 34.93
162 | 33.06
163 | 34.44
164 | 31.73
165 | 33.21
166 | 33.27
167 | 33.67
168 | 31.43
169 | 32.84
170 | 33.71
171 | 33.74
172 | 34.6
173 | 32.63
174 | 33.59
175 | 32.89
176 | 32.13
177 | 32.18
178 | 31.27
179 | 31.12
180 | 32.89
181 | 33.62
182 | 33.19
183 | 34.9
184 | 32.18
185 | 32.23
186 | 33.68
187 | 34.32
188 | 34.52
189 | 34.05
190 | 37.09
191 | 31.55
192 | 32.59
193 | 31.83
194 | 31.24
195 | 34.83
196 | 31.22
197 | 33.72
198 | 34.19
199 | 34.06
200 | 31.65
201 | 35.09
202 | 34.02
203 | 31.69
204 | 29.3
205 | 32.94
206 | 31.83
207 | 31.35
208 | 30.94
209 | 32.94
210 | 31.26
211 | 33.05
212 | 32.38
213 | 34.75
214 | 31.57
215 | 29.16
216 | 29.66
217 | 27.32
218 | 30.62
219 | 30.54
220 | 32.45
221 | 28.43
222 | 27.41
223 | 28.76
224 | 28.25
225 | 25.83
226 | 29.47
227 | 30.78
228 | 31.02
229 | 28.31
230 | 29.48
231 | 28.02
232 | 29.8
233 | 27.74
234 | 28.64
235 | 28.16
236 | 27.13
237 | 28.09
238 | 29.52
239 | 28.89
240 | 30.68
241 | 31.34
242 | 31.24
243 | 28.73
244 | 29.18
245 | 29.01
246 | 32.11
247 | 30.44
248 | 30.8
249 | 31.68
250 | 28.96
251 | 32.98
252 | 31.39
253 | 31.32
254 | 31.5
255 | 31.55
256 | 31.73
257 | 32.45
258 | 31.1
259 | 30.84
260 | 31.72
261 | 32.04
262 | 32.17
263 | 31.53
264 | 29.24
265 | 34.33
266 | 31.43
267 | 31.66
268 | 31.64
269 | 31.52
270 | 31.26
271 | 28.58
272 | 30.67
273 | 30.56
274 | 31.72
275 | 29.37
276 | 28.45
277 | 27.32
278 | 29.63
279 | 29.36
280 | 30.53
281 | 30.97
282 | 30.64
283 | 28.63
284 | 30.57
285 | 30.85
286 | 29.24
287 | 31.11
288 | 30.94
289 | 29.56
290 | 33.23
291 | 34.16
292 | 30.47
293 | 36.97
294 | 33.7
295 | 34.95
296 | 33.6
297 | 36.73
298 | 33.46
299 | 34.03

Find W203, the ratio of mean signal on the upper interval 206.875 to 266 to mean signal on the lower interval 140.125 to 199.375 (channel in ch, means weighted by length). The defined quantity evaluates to 0.93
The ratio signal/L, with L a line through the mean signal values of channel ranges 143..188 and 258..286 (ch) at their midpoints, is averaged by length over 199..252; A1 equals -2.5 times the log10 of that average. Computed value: 0.04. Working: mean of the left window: 32.6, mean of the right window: 30.6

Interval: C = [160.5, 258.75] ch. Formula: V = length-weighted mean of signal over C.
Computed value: 31.5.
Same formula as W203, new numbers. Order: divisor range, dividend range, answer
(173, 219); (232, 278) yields 0.94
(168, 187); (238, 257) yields 0.93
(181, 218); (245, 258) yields 0.96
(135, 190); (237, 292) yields 0.94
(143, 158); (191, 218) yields 1.00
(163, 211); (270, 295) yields 0.94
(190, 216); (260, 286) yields 0.94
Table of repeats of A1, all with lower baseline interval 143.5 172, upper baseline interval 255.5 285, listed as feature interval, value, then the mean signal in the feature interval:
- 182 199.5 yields -0.05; 33.4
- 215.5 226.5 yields 0.09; 29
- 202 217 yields 0.00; 31.6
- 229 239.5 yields 0.10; 28.5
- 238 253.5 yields 0.02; 30.5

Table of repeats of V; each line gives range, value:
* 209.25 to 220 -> 31.1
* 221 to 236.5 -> 28.6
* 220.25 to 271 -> 30.2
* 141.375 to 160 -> 31.8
